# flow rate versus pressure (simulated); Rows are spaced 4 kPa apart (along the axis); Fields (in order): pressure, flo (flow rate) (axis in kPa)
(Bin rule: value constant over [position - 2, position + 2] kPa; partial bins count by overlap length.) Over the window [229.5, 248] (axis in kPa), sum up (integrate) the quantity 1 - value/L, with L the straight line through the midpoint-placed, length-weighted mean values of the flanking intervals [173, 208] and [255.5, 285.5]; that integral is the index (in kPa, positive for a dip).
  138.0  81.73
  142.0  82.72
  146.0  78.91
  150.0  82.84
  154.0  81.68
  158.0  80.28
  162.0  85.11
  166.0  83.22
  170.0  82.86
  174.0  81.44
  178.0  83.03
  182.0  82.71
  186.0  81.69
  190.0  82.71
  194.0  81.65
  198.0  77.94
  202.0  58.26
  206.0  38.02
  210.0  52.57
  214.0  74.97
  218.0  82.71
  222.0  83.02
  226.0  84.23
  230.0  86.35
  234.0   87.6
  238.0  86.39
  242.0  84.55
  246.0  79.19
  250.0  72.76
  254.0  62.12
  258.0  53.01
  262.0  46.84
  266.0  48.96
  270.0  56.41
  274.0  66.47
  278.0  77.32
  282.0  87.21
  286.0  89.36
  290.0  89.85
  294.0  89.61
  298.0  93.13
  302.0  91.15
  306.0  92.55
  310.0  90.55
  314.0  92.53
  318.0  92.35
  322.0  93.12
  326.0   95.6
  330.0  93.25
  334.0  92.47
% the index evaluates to -4.6 kPa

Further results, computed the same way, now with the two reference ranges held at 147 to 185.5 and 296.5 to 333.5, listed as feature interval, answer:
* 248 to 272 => 8.7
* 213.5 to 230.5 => 0.7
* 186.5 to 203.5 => 1.6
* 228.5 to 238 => 0.0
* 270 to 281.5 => 2.4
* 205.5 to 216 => 3.4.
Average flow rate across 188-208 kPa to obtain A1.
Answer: 67.7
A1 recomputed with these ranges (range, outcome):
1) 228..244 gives 86.2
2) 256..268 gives 49.6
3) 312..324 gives 92.7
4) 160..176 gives 83.2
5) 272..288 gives 80.1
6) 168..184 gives 82.5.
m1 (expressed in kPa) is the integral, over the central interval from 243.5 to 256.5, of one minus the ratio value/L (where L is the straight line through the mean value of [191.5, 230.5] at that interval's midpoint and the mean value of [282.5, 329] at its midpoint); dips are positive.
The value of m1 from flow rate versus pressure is 1.40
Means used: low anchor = 71.6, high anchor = 91.7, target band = 71.2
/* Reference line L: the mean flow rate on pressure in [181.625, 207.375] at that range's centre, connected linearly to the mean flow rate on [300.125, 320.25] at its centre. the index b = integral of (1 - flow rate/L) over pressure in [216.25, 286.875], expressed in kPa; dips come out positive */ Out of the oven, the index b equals 6.5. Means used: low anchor 72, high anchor 91.8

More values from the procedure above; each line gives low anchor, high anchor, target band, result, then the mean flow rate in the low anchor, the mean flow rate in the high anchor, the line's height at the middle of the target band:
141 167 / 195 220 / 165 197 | -3.9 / 82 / 64.8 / 73.3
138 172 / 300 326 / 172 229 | 6.8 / 82.2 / 92.3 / 85.1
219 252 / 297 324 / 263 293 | 5.1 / 83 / 92.2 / 88.2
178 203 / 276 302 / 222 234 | -0.4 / 78.7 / 88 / 82.2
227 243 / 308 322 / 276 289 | 0.7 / 86.2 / 92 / 89.6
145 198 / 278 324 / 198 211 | 4.7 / 82.1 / 90.4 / 84.2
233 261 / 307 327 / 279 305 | -1.1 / 73.6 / 92.7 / 85.9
